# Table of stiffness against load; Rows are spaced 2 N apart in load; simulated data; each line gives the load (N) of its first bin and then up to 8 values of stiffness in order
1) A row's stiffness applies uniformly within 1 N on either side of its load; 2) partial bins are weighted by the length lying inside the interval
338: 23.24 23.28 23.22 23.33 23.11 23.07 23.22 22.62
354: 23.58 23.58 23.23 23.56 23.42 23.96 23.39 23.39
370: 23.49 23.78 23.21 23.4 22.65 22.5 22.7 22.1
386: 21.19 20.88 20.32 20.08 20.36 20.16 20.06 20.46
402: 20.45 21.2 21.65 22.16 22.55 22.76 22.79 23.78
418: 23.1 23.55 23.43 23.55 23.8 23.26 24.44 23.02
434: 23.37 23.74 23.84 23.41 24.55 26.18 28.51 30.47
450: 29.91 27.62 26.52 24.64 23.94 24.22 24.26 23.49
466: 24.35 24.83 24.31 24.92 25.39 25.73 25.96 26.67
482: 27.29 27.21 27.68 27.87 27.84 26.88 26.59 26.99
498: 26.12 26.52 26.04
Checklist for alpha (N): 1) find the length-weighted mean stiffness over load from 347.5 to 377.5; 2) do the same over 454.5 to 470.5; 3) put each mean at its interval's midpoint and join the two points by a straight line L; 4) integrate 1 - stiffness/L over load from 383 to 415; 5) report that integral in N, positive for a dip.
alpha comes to 3.4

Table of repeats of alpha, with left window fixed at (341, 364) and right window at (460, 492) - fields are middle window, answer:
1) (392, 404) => 1.9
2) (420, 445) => 1.1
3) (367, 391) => 1.4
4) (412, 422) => 0.6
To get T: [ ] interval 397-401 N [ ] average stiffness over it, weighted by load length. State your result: 20.3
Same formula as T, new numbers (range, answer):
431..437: 23.4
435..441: 23.7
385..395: 20.6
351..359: 23.3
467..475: 24.9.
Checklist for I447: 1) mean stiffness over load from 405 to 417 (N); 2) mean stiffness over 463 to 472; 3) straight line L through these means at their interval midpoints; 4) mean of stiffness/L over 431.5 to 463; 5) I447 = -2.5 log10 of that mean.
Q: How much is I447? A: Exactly -0.08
